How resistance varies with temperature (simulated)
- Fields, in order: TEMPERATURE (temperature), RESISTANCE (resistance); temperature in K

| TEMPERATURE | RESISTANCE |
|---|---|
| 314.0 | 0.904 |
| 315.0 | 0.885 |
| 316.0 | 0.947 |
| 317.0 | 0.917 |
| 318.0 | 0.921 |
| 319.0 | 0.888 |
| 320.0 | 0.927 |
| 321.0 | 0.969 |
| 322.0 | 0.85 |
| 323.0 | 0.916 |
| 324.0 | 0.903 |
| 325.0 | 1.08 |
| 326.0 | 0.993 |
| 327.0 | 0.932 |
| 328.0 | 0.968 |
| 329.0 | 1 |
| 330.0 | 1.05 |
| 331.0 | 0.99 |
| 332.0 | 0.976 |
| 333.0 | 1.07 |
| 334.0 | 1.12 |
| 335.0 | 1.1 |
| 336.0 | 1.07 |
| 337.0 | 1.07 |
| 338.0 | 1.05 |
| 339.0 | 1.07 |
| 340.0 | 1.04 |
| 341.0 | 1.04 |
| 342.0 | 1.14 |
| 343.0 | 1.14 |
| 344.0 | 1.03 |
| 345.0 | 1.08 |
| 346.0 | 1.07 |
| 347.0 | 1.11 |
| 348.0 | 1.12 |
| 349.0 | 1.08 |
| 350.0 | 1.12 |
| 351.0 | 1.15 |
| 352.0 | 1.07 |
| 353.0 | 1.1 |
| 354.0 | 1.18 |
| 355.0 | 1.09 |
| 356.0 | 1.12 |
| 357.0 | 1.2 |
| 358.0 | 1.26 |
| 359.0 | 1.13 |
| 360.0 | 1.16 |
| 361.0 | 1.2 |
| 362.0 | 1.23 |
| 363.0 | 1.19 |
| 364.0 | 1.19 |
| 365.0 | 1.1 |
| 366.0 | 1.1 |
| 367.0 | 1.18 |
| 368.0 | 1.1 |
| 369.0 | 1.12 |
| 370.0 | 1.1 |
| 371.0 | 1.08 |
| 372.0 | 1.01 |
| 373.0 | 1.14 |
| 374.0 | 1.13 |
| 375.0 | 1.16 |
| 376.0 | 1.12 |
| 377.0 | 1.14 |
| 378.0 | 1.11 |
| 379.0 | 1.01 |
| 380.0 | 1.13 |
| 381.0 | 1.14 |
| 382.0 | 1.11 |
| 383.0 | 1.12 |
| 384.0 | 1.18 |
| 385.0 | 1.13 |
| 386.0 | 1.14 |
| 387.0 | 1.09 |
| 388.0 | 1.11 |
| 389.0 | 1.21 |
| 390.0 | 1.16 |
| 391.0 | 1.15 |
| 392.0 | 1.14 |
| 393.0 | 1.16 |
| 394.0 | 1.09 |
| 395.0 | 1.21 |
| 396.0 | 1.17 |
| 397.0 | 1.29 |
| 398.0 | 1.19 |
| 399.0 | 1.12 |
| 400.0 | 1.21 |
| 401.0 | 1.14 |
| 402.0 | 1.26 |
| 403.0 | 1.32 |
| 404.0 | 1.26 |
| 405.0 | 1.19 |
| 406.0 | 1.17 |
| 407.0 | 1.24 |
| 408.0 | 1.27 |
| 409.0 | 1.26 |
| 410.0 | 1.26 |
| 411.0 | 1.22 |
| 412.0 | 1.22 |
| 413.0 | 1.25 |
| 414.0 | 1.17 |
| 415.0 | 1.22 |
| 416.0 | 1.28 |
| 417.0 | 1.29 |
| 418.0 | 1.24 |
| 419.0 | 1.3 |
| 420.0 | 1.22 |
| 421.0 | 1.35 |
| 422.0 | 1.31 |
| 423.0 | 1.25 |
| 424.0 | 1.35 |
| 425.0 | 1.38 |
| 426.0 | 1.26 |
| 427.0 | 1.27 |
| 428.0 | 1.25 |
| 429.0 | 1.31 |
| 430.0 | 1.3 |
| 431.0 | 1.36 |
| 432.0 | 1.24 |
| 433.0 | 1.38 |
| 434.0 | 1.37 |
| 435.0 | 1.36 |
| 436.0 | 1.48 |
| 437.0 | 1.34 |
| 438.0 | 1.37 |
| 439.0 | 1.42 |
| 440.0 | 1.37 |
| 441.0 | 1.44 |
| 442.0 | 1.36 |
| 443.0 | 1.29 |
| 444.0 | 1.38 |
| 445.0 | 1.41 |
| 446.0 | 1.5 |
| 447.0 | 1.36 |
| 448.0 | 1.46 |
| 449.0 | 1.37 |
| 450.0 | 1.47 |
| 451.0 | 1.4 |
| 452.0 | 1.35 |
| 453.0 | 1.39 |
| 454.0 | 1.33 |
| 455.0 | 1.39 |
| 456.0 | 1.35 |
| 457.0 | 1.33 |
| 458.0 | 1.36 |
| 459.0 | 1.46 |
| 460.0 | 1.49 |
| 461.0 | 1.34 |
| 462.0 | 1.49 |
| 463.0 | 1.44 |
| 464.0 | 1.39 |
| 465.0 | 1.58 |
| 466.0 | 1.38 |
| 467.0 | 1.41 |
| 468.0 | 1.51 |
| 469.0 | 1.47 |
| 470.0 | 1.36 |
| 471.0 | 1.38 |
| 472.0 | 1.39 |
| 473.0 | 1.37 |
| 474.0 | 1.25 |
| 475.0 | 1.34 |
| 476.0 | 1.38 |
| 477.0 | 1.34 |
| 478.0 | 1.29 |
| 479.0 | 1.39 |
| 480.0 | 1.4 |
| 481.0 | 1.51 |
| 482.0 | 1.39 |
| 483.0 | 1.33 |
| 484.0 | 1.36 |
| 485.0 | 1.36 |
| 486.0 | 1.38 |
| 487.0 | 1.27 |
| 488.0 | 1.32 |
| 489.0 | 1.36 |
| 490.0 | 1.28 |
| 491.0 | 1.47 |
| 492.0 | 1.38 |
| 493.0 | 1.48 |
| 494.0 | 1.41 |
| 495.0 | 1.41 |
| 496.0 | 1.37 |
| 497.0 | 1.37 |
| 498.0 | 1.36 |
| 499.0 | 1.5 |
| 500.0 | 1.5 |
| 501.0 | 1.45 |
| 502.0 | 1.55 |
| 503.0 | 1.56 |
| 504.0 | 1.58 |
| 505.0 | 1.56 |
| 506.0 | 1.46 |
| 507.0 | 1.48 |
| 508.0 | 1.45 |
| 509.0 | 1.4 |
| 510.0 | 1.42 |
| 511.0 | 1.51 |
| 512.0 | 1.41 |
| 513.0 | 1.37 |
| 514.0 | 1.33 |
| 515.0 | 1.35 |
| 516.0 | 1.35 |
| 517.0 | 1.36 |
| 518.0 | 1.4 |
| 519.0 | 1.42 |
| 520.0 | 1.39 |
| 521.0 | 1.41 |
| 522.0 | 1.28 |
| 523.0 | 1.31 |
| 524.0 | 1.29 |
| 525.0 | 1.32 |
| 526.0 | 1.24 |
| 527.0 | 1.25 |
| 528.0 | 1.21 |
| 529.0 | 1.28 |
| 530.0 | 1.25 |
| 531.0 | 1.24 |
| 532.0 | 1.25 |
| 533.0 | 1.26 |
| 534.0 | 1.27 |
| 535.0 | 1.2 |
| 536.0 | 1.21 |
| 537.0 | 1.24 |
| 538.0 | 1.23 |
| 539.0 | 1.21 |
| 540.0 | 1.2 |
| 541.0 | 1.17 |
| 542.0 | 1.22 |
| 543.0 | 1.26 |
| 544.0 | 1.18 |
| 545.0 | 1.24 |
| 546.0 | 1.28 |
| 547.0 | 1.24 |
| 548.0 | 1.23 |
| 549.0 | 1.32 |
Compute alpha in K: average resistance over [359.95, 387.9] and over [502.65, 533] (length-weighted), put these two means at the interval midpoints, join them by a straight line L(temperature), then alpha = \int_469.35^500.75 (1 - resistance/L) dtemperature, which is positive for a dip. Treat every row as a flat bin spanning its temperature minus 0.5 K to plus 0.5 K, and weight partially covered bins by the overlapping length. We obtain -1.5 K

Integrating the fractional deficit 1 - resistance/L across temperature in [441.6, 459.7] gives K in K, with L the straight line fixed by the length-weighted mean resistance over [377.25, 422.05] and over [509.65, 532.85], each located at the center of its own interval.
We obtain -2.0 K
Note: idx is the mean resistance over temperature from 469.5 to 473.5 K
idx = 1.38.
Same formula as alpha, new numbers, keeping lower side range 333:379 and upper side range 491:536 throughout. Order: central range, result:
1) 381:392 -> 0.3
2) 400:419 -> -0.5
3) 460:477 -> -1.3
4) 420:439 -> -1.4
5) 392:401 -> 0.1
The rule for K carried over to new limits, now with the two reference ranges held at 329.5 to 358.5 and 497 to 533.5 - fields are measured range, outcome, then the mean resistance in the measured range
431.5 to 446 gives -1.4 K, 1.38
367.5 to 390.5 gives 0.7 K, 1.12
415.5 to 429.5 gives -0.7 K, 1.29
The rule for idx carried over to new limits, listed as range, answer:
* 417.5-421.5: 1.28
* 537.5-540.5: 1.21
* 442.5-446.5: 1.4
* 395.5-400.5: 1.2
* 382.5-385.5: 1.14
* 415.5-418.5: 1.27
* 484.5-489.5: 1.34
